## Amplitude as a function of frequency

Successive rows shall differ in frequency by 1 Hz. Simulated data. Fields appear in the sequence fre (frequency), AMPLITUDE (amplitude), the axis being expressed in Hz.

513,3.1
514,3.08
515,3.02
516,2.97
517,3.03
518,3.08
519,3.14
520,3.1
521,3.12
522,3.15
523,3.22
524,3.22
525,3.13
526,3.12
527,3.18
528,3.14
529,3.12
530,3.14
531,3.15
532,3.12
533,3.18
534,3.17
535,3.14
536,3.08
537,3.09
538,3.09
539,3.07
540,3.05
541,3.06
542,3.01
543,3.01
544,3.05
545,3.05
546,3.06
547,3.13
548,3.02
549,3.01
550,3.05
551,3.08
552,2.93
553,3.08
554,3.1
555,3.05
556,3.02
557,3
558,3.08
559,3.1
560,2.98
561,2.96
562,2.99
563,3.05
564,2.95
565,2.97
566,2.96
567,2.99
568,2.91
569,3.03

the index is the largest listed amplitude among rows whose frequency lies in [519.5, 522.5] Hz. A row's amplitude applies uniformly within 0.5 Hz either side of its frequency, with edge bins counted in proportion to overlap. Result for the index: 3.15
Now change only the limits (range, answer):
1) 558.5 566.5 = 3.1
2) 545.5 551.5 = 3.13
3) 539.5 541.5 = 3.06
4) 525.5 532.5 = 3.18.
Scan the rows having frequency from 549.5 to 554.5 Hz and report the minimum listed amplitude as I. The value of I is 2.93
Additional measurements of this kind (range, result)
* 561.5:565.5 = 2.95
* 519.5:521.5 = 3.1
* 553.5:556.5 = 3.02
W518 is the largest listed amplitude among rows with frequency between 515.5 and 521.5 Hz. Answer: 3.14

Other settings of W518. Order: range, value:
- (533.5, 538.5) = 3.17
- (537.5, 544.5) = 3.09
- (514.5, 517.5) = 3.03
